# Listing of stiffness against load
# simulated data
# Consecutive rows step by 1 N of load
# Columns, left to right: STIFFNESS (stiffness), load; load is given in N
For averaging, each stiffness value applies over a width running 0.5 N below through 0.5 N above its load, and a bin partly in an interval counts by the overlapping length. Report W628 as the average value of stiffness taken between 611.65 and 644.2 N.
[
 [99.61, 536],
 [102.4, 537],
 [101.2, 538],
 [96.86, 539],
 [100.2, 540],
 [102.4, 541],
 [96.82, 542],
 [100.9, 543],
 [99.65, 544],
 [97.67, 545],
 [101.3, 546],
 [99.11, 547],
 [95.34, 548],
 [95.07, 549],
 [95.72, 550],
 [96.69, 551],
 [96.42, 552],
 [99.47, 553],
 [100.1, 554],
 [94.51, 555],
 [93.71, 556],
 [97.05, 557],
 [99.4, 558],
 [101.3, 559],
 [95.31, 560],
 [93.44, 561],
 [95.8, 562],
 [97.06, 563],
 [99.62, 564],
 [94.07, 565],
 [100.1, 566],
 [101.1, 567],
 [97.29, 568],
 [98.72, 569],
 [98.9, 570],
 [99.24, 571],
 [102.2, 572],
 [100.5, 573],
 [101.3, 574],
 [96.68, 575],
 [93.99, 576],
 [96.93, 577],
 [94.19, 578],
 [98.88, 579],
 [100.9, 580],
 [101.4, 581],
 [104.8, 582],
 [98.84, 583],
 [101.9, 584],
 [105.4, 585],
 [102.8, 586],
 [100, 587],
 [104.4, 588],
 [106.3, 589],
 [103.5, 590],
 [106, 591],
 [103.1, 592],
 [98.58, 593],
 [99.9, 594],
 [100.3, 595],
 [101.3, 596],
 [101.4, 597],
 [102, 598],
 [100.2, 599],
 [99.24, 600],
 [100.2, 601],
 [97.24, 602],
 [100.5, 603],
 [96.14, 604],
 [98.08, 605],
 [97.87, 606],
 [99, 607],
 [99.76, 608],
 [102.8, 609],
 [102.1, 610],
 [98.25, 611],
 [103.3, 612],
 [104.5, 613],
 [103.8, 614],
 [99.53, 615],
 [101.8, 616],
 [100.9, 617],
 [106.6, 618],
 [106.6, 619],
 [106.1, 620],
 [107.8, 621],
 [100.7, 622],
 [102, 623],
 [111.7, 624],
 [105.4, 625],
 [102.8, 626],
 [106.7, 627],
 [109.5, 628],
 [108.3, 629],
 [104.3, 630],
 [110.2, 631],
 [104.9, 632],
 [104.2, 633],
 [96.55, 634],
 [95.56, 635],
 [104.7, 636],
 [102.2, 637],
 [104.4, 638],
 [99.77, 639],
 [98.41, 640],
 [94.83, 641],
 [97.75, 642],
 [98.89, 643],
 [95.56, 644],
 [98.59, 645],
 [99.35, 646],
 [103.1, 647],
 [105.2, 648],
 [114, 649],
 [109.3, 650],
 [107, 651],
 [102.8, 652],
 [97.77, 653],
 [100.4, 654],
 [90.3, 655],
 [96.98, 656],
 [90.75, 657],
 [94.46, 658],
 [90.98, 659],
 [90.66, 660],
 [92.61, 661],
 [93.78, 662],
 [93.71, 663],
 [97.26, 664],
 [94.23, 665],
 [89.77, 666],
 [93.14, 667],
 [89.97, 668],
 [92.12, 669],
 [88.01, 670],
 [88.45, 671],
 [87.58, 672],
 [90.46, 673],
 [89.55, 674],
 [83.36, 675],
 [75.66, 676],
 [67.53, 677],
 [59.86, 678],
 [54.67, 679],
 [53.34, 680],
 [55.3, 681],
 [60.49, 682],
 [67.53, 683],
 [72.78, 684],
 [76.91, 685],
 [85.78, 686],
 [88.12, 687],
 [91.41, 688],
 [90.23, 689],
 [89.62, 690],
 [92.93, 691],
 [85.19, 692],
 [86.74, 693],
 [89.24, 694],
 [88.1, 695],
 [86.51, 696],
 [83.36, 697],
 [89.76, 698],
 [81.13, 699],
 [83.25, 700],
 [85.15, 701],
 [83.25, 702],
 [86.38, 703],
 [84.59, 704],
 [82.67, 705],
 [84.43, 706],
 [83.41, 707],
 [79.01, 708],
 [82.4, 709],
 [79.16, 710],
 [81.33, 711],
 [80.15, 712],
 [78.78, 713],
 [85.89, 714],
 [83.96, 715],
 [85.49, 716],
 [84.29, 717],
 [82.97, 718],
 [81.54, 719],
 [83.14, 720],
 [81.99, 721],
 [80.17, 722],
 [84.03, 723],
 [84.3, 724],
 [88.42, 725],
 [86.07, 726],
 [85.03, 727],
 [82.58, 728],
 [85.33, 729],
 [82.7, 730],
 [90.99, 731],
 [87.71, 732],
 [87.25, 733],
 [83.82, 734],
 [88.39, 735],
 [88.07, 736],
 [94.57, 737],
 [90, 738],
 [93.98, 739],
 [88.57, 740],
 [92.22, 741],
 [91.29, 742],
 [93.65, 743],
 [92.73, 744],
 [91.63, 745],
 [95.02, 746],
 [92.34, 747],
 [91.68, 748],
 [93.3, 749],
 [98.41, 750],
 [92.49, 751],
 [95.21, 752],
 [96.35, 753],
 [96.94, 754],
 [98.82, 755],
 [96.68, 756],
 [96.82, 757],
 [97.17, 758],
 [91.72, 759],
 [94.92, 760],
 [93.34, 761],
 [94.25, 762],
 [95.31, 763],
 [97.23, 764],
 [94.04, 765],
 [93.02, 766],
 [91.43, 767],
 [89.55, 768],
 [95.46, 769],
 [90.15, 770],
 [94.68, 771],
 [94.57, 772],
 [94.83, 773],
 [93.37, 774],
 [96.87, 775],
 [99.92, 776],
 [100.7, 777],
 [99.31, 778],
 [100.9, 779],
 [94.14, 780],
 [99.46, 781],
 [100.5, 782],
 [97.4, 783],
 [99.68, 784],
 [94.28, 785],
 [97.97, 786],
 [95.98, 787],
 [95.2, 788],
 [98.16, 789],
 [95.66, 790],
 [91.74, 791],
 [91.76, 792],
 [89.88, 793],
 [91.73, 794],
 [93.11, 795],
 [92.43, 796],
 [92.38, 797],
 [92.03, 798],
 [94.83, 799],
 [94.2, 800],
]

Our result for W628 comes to 103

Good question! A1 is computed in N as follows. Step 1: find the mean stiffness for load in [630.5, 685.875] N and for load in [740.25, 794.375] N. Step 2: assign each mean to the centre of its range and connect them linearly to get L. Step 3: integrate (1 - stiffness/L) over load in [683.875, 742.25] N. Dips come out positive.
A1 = 4.8 N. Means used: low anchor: 91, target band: 85.4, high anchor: 95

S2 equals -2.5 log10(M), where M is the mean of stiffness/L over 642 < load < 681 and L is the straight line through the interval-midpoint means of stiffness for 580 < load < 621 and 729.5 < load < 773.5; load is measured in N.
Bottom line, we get 0.09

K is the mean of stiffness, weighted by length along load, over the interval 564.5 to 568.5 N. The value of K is 98.1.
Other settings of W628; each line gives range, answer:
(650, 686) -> 85.2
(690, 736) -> 84.6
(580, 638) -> 103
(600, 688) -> 95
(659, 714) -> 83.1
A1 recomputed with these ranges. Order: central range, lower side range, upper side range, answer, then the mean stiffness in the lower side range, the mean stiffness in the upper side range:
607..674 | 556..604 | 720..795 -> -1.60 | 99.8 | 92.7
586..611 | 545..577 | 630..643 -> -0.35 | 97.7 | 101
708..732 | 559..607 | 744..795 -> 3.21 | 99.7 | 95.2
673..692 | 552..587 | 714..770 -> 3.51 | 98.7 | 90.3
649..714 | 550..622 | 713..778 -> 6.24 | 100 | 90.9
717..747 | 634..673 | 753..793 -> 2.66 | 96.9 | 95.7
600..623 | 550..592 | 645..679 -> -1.28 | 99.3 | 92.3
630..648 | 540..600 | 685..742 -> -1.56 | 99.3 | 85.6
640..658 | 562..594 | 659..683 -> -2.90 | 100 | 81.7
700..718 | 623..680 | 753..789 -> 2.40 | 95.6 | 95.9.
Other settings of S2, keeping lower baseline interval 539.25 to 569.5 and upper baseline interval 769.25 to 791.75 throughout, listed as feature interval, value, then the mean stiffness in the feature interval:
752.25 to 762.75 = 0.01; 95.7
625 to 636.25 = -0.08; 104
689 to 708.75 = 0.14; 85.6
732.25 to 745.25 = 0.07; 90.4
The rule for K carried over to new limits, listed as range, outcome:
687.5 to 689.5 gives 90.8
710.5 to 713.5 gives 80.1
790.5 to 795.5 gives 91.6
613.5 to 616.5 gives 102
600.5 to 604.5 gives 98.5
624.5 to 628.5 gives 106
